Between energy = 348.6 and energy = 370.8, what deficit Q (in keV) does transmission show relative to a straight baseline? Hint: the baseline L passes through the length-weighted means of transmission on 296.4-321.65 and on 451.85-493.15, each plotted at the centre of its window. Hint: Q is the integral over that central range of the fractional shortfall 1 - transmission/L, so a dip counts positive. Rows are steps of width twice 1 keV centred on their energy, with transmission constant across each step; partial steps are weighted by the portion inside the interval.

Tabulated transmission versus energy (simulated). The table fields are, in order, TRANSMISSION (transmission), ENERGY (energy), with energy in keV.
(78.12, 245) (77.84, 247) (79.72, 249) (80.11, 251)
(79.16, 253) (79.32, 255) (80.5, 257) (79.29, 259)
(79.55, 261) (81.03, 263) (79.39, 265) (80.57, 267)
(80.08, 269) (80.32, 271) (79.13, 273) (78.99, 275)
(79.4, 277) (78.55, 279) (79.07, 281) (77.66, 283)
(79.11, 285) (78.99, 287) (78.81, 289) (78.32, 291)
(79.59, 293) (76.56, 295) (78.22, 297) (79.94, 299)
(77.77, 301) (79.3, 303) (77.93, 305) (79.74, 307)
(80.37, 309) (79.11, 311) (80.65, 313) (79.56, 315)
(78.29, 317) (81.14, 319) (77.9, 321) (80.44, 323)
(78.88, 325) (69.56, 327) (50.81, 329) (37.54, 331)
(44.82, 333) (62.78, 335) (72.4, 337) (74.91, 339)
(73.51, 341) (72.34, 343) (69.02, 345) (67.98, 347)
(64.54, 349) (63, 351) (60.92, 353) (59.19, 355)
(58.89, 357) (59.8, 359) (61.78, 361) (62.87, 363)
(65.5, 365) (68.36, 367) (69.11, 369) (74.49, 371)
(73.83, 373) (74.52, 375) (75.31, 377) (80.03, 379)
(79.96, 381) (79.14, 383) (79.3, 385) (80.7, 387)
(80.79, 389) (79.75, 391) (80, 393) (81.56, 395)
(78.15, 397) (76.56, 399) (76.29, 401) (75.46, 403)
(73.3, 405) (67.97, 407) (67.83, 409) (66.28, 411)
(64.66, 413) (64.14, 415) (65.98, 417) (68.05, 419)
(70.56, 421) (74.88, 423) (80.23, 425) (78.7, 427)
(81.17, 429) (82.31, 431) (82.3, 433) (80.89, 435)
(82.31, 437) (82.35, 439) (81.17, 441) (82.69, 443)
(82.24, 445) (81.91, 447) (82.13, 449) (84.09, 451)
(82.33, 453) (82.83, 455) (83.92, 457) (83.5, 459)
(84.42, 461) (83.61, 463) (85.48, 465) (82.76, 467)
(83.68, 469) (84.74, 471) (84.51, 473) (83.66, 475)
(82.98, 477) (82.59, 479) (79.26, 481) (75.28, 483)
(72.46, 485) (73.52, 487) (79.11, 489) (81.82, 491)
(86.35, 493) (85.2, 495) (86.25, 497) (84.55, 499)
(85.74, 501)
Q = 4.6 keV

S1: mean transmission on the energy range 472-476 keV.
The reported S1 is 84.1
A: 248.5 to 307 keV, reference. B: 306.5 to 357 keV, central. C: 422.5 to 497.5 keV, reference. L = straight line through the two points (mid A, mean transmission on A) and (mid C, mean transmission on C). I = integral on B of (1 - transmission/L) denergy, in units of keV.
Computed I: 6.8 keV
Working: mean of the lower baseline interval 79.2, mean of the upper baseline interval 81.8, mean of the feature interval 69.3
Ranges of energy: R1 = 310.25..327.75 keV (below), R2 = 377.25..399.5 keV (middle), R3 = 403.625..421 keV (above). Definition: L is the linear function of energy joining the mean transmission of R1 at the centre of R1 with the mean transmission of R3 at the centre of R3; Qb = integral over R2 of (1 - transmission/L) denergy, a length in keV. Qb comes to -2.9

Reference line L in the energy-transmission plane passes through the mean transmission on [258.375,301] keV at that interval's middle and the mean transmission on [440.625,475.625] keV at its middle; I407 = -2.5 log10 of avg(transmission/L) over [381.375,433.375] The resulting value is 0.096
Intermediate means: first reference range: 79.1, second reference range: 83.3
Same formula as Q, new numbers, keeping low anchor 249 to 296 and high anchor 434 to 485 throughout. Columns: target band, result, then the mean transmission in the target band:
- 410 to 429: 2.51 keV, 71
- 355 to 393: 4.08 keV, 72.3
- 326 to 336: 3.38 keV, 53.1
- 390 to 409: 1.24 keV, 76.1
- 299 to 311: 0.11 keV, 79.1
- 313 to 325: 0.08 keV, 79.5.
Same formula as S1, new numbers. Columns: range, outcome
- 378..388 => 79.8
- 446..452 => 82.7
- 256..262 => 79.8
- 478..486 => 77.4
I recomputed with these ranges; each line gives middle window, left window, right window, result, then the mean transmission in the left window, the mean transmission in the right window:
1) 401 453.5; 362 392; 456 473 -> 2.6 keV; 74.9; 84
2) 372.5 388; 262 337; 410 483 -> 0.0 keV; 75.6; 79.6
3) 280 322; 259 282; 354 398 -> -0.7 keV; 79.6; 72.9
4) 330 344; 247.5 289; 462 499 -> 3.1 keV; 79.5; 81.9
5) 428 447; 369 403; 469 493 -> -0.7 keV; 77.8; 80.4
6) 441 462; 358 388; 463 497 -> -1.0 keV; 72.3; 81.7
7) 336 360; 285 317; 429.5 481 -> 4.1 keV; 79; 82.9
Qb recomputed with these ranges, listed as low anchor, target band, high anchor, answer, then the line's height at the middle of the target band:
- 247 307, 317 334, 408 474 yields 2.8 keV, 79.1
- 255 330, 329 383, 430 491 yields 9.0 keV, 79.6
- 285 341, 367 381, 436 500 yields 0.5 keV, 77.2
